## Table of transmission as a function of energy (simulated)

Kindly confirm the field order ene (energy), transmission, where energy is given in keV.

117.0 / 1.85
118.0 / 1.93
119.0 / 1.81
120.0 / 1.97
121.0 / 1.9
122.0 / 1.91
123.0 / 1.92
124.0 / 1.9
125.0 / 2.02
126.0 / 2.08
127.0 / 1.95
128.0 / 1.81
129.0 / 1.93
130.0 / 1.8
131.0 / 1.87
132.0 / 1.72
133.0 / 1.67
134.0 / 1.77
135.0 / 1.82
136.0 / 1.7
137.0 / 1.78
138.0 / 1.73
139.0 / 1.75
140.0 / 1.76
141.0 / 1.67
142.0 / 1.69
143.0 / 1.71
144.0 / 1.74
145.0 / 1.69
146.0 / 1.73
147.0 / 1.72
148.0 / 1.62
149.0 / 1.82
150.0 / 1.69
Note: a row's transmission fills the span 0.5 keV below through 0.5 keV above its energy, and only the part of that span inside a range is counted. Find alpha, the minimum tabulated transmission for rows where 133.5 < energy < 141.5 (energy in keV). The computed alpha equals 1.67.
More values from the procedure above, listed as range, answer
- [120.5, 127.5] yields 1.9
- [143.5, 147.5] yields 1.69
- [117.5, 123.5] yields 1.81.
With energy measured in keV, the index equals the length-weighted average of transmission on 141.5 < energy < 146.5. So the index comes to 1.71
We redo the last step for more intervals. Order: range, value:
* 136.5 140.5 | 1.75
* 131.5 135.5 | 1.74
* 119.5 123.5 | 1.92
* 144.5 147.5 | 1.71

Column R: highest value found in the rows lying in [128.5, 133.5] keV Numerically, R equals 1.93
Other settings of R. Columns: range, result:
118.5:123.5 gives 1.97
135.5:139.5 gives 1.78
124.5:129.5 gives 2.08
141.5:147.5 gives 1.74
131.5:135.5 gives 1.82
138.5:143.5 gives 1.76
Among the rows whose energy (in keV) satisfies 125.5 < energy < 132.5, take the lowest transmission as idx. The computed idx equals 1.72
